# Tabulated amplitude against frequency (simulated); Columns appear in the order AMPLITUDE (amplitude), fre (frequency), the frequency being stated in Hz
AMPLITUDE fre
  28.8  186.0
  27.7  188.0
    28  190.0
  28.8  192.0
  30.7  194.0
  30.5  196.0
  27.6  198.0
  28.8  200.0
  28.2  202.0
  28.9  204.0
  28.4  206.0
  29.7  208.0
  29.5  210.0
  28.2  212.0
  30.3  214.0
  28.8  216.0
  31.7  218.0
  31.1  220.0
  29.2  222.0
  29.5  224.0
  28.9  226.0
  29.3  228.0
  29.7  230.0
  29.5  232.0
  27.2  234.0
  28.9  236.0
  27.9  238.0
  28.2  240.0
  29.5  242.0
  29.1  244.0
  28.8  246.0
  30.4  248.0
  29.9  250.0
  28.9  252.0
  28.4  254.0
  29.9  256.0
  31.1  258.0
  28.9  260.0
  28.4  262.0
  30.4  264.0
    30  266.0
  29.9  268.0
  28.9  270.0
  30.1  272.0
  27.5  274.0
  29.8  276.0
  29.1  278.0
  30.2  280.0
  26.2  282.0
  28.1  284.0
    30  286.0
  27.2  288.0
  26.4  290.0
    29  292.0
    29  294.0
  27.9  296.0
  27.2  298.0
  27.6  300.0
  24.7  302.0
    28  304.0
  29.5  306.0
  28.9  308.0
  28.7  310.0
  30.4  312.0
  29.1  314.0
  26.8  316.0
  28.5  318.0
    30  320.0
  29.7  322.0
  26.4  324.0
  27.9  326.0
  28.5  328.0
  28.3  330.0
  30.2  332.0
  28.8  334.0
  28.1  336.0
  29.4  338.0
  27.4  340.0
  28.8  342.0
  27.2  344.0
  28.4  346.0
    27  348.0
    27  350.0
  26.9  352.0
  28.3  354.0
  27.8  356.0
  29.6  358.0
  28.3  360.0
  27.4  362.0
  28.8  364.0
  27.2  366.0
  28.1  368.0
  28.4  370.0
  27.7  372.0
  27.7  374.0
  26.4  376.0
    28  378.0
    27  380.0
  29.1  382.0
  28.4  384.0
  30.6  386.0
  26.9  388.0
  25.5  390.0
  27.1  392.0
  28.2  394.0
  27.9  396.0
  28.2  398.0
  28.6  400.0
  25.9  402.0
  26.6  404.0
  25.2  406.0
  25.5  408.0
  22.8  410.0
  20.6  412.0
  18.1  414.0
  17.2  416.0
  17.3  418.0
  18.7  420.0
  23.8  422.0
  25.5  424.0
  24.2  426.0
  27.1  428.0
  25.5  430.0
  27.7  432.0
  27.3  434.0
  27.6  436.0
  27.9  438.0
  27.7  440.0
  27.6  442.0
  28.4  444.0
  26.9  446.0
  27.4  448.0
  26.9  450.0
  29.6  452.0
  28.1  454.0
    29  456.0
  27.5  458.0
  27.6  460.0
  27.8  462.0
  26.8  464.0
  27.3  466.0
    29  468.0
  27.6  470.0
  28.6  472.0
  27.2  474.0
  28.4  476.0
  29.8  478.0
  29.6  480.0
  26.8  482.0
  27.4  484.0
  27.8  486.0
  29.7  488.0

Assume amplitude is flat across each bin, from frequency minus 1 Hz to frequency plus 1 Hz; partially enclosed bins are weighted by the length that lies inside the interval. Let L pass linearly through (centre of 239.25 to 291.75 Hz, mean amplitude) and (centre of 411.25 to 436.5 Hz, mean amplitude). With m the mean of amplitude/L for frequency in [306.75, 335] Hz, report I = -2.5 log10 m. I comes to -0.07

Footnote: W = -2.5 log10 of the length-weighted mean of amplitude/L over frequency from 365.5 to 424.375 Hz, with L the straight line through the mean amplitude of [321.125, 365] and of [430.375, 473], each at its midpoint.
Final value 0.10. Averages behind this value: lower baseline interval 28.2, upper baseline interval 27.8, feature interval 25.6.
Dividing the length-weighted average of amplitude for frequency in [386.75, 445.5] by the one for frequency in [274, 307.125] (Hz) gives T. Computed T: 0.9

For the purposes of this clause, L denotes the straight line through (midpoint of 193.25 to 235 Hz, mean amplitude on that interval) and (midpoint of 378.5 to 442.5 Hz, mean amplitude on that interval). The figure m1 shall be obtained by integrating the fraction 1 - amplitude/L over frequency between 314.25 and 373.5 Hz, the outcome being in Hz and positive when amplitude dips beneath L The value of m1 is -3.00 Hz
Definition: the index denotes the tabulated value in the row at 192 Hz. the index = 28.8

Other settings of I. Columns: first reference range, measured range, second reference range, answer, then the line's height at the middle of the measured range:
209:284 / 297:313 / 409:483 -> 0.01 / 28.3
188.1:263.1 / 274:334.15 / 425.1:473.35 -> 0.01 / 28.6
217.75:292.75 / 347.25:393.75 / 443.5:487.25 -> 0.03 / 28.5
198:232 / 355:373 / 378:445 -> -0.06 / 26.6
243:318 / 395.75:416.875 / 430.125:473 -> 0.16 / 28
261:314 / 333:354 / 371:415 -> -0.02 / 27.5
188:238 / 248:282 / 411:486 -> -0.03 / 28.5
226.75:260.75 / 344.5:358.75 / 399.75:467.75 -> -0.03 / 27.2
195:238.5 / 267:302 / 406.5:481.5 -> 0.00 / 28.3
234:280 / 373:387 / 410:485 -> -0.03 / 27.3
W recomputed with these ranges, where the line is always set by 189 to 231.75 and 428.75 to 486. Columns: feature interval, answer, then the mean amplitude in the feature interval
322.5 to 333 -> 0.01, 28.3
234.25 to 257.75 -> 0.00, 29.1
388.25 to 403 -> 0.03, 27.3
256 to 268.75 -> -0.03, 29.8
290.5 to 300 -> 0.03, 28.1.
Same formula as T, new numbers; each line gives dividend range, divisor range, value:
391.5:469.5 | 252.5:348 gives 0.91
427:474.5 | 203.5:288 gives 0.95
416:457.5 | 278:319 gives 0.92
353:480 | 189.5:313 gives 0.92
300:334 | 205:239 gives 0.97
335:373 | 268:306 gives 0.99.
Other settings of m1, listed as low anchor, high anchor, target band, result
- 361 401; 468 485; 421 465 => 1.44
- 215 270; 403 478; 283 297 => 0.16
